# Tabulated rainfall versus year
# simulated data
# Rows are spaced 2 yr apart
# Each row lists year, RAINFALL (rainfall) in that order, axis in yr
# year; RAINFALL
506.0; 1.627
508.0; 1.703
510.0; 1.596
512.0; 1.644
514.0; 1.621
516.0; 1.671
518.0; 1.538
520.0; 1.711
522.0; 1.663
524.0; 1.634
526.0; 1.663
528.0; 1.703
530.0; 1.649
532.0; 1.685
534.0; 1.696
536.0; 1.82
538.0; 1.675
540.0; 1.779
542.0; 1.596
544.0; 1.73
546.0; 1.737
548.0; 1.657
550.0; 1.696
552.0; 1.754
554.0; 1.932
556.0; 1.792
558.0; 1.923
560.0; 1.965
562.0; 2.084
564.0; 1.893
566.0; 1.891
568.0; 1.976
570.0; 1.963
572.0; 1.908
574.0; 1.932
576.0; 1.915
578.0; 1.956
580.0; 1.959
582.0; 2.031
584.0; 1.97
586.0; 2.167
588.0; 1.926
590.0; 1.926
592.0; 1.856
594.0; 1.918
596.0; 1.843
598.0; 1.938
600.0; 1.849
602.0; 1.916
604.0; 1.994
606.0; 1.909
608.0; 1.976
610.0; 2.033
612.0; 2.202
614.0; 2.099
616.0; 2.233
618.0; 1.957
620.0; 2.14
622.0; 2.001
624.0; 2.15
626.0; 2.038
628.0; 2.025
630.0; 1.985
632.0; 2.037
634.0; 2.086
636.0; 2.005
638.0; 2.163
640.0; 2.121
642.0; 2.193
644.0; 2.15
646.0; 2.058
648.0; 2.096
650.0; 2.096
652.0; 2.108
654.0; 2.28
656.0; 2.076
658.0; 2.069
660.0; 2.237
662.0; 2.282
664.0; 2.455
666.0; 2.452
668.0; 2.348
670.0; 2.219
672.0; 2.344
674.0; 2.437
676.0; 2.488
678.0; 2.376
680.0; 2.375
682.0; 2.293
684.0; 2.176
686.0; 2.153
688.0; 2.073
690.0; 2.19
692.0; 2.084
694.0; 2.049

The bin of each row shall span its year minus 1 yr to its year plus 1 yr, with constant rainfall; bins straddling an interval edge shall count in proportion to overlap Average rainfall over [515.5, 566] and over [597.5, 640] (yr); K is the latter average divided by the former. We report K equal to 1.17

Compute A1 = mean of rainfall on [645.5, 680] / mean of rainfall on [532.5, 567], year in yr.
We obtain 1.26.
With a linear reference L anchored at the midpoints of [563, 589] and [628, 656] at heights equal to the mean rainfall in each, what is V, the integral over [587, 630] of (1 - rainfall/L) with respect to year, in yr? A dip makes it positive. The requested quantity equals 0.7 yr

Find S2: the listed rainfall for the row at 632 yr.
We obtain 2.037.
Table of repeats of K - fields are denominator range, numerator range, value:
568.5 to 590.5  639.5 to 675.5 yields 1.13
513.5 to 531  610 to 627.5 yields 1.27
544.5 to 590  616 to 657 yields 1.10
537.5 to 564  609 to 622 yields 1.17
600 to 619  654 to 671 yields 1.12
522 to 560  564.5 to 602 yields 1.12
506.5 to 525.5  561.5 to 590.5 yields 1.20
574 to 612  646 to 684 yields 1.16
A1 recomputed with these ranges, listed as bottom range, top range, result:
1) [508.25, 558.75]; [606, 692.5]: 1.27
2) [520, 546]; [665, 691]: 1.36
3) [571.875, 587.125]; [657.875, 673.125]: 1.17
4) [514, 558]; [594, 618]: 1.17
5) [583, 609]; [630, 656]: 1.09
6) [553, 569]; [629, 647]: 1.08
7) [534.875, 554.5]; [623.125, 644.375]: 1.20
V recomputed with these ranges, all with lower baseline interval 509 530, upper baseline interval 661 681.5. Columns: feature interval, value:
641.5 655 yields 0.8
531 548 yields 0.3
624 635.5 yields 0.7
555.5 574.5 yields -0.7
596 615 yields 0.7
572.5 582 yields -0.1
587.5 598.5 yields 0.6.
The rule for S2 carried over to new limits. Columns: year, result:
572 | 1.908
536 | 1.82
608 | 1.976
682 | 2.293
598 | 1.938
